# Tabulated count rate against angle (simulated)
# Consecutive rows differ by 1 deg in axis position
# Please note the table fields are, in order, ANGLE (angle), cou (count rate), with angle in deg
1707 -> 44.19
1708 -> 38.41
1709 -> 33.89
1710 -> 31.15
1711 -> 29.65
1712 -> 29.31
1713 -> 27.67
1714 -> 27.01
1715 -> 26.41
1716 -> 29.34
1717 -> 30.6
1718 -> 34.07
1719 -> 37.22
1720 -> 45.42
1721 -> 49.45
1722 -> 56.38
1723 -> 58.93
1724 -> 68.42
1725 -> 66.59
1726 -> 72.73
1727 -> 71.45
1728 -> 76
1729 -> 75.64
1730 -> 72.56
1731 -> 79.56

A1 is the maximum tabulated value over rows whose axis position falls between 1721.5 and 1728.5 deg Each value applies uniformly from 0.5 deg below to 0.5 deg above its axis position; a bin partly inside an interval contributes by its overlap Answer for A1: 76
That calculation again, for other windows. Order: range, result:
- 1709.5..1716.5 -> 31.15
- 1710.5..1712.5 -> 29.65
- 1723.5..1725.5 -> 68.42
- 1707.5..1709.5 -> 38.41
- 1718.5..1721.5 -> 49.45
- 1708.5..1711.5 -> 33.89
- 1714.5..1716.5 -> 29.34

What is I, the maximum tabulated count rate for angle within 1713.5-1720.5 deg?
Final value 45.42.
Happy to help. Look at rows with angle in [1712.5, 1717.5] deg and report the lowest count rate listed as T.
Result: 26.41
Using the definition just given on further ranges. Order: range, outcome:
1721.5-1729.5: 56.38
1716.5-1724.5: 30.6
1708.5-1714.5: 27.01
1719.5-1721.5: 45.42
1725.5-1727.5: 71.45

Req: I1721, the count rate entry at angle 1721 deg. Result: 49.45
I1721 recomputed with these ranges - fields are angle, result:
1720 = 45.42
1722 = 56.38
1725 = 66.59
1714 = 27.01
